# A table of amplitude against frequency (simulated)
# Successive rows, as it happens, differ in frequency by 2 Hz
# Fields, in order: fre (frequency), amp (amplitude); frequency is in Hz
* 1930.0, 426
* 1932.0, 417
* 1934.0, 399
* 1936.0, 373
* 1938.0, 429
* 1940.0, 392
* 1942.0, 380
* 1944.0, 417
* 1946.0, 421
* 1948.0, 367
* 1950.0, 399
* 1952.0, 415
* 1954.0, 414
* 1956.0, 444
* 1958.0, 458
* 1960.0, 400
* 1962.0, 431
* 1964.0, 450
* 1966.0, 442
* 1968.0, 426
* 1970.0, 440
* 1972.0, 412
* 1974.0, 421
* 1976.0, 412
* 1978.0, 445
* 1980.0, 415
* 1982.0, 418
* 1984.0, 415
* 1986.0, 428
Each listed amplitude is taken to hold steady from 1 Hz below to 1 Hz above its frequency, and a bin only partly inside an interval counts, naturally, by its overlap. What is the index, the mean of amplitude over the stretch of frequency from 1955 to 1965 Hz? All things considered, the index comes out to 437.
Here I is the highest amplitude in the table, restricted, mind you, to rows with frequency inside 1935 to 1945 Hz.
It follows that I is 429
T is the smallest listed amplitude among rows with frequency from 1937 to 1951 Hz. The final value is 367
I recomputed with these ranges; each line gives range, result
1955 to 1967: 458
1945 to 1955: 421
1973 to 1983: 445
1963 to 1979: 450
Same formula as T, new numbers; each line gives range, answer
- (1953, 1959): 414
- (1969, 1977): 412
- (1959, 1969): 400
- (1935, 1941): 373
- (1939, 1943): 380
